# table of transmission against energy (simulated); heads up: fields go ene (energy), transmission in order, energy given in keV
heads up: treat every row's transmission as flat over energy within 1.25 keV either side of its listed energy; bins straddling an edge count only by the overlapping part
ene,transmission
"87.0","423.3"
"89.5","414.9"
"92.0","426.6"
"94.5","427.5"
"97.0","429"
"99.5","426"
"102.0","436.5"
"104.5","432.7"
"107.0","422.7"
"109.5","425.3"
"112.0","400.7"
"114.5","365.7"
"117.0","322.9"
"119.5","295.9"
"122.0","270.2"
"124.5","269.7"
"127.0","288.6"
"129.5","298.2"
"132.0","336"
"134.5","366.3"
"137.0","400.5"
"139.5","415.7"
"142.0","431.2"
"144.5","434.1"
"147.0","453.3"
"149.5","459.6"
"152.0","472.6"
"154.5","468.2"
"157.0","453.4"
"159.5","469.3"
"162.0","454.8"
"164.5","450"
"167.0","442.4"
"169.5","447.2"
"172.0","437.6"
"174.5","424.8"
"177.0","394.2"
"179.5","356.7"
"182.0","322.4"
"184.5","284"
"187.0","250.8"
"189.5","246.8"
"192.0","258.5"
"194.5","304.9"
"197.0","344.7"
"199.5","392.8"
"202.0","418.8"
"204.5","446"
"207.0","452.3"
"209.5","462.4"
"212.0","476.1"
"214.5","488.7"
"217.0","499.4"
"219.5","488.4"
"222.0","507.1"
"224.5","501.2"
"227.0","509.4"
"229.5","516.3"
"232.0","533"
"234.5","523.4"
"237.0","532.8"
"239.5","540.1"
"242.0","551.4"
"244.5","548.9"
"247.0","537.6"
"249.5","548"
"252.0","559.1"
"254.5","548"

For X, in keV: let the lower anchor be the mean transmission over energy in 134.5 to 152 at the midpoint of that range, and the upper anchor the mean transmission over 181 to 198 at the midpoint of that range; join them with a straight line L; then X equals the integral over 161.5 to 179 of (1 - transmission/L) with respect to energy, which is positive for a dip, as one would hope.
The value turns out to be -4.3 keV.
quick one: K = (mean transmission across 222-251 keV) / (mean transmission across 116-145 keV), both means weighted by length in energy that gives 1.55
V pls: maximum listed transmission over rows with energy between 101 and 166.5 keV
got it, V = 472.6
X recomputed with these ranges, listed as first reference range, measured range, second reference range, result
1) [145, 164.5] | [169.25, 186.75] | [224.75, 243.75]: 4.0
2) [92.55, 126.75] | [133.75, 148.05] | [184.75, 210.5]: -1.9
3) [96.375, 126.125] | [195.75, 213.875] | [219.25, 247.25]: 2.2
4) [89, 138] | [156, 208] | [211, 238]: 8.1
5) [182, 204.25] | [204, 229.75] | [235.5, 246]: -3.4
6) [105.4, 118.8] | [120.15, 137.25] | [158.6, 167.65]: 4.0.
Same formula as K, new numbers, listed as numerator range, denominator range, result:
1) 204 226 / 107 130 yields 1.45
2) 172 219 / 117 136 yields 1.25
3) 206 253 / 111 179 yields 1.30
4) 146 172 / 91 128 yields 1.21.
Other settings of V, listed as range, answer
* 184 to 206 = 446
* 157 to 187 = 469.3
